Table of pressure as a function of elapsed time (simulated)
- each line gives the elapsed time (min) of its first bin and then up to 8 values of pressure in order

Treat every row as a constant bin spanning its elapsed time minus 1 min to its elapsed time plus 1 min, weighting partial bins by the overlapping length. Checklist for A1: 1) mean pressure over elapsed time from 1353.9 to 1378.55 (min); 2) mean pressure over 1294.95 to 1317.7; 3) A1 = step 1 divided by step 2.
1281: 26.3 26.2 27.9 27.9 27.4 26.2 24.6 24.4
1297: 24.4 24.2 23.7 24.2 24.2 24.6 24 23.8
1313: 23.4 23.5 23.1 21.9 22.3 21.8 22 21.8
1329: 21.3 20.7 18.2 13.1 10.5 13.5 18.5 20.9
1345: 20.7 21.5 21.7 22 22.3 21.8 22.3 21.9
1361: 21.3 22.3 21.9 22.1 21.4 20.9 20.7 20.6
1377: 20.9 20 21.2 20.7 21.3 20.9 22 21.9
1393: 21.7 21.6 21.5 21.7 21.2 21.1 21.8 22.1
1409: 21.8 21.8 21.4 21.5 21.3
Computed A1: 0.9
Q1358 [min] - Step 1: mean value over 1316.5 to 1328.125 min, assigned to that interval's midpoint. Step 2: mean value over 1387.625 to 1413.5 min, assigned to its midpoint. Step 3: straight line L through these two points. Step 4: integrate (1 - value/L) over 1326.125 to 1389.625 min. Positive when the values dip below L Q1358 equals 4.54 min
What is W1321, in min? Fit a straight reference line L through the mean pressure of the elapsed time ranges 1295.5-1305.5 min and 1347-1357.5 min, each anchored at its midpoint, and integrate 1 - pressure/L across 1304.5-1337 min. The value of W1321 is 2.6 min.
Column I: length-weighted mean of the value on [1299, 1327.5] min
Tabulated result 23.2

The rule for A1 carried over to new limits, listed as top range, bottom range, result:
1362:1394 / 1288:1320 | 0.88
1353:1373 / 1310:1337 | 1.04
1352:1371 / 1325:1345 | 1.22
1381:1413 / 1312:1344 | 1.09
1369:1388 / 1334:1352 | 1.15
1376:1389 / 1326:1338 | 1.19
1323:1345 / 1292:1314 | 0.76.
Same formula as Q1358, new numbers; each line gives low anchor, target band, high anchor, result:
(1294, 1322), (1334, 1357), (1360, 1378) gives 3.4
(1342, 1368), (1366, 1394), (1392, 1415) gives 0.7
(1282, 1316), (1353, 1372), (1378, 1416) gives 0.7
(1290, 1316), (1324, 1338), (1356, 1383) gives 2.9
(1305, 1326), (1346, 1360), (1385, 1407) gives 0.3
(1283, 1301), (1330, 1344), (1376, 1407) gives 4.3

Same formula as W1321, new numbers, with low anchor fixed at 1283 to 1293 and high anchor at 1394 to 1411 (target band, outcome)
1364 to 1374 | 0.77 min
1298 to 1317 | 1.56 min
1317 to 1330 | 1.73 min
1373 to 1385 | 1.04 min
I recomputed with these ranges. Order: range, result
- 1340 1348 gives 20.4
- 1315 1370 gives 20.5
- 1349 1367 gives 22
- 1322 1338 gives 18.7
